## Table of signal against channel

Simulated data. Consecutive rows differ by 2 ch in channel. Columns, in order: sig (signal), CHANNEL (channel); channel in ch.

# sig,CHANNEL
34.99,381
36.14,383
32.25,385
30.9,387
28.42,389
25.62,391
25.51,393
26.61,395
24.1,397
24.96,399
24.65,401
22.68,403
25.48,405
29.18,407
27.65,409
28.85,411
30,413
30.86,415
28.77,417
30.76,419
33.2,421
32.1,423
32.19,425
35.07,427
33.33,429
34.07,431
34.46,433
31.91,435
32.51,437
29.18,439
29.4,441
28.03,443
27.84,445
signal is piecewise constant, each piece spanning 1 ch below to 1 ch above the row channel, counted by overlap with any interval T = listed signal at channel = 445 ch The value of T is 27.84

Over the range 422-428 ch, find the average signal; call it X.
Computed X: 33.1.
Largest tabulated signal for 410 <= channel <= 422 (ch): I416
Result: 33.2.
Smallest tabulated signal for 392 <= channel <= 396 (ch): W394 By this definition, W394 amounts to 25.51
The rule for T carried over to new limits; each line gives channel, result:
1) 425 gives 32.19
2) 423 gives 32.1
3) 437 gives 32.51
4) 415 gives 30.86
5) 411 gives 28.85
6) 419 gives 30.76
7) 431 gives 34.07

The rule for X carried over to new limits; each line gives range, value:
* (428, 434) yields 34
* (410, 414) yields 29.4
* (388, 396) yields 26.5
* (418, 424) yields 32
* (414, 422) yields 30.9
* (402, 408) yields 25.8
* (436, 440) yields 30.8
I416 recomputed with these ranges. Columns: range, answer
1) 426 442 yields 35.07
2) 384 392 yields 32.25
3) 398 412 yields 29.18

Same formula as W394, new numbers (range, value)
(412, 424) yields 28.77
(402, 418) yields 22.68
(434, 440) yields 29.18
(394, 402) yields 24.1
